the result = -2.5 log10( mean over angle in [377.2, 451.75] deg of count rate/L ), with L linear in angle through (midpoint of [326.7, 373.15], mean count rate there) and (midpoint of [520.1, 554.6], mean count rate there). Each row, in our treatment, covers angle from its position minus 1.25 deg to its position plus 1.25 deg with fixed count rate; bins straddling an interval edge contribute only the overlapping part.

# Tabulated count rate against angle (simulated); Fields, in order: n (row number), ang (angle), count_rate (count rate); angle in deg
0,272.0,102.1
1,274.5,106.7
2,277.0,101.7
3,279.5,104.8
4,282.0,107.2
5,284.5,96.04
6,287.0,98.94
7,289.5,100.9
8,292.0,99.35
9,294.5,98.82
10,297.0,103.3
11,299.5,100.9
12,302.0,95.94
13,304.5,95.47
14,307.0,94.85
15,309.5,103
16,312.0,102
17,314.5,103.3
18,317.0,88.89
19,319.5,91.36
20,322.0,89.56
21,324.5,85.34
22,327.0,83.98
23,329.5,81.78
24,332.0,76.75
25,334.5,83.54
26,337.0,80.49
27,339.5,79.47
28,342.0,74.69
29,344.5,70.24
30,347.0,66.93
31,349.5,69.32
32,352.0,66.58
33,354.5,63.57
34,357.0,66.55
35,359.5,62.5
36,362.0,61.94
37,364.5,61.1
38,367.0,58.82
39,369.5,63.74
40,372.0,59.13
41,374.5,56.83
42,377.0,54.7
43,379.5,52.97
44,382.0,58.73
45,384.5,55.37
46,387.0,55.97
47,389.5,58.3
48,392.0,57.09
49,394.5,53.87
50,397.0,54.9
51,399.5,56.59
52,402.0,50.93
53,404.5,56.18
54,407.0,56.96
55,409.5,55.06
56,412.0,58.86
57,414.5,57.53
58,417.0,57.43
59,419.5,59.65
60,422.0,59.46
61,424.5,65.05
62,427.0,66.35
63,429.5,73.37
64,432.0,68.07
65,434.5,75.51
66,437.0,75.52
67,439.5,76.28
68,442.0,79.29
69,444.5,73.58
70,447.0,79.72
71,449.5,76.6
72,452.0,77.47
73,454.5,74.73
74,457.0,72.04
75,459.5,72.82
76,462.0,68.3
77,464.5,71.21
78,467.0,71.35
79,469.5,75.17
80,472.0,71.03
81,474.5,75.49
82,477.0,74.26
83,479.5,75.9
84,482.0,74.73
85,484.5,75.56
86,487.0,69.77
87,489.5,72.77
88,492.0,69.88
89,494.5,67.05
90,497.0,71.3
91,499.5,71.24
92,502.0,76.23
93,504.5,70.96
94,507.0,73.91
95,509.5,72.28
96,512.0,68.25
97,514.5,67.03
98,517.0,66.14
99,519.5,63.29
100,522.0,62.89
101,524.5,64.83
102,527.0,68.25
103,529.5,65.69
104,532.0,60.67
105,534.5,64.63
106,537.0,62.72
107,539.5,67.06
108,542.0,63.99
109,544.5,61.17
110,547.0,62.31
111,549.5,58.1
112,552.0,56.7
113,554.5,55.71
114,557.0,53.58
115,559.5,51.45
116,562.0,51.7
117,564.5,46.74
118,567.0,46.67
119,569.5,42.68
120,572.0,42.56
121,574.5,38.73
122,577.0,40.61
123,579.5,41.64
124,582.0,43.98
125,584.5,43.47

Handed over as 0.071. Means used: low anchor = 69.8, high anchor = 62.7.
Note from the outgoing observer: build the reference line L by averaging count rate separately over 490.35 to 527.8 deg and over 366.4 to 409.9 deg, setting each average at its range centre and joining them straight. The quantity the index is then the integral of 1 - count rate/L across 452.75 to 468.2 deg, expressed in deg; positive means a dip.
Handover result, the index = -1.9 deg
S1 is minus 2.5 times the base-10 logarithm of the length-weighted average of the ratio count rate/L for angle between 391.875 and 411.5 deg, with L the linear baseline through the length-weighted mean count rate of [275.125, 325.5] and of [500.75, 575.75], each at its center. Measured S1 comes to 0.43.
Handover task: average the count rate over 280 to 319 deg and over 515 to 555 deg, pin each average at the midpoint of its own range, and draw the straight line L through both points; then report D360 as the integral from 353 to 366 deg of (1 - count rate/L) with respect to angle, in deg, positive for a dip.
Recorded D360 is 3.9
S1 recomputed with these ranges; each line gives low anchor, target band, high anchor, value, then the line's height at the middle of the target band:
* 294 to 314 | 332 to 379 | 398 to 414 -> 0.16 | 77.4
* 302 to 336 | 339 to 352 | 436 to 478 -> 0.23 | 87.7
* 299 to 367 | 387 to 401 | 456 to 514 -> 0.35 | 77.4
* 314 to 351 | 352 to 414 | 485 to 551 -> 0.31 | 77.3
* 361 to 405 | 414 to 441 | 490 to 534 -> -0.10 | 60.9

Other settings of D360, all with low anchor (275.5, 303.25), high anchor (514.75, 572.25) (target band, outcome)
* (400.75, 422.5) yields 6.4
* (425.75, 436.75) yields 0.9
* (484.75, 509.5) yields -2.0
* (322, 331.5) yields 1.1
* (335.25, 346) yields 1.9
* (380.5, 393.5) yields 4.2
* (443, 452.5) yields -0.3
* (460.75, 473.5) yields 0.0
